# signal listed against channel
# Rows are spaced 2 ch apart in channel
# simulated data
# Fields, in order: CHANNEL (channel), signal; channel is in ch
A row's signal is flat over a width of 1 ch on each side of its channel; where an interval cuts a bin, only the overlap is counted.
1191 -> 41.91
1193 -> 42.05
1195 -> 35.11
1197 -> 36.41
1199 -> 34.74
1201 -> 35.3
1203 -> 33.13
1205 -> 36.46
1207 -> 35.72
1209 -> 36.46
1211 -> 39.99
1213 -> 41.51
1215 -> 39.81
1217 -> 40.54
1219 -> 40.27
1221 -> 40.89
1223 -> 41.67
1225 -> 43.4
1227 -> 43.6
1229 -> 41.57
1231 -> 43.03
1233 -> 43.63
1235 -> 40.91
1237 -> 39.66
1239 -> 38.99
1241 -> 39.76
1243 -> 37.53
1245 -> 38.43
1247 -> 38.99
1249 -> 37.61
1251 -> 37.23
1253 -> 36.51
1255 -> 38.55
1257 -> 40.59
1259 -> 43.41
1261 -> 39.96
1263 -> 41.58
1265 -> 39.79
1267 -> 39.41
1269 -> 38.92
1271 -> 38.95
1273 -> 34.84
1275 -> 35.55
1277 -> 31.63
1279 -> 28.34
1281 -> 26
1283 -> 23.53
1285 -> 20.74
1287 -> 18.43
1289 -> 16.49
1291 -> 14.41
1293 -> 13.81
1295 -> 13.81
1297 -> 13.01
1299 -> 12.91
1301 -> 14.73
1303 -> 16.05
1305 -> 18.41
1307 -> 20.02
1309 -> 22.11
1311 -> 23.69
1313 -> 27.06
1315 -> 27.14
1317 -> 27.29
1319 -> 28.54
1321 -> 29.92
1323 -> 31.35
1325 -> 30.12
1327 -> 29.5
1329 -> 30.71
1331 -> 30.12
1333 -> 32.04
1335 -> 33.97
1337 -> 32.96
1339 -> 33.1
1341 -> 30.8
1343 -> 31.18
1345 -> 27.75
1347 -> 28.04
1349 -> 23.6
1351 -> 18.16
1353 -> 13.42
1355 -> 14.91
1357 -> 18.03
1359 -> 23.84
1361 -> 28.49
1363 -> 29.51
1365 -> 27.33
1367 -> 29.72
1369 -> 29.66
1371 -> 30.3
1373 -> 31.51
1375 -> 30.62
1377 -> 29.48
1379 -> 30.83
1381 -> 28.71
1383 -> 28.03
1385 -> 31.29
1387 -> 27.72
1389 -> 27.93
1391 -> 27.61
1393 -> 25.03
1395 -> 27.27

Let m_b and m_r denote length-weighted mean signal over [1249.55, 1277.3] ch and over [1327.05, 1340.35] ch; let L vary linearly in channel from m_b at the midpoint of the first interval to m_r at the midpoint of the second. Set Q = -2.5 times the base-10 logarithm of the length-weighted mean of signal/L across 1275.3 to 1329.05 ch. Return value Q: 0.46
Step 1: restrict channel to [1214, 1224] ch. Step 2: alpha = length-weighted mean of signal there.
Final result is 40.6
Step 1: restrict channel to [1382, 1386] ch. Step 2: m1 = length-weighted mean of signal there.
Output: 29.7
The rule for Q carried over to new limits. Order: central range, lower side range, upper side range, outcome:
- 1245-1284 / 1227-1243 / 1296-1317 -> -0.13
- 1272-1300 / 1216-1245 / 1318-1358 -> 0.50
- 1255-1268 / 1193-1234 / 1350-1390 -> -0.15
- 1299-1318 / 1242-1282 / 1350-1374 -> 0.41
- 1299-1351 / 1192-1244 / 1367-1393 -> 0.21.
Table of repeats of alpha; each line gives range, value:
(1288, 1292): 15.4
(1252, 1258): 38.6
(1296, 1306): 15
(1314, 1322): 28.2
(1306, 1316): 24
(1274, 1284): 29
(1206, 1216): 38.7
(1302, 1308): 18.2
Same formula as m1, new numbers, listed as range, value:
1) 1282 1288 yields 20.9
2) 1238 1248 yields 38.7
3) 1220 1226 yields 42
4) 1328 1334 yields 31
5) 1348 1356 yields 17.5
